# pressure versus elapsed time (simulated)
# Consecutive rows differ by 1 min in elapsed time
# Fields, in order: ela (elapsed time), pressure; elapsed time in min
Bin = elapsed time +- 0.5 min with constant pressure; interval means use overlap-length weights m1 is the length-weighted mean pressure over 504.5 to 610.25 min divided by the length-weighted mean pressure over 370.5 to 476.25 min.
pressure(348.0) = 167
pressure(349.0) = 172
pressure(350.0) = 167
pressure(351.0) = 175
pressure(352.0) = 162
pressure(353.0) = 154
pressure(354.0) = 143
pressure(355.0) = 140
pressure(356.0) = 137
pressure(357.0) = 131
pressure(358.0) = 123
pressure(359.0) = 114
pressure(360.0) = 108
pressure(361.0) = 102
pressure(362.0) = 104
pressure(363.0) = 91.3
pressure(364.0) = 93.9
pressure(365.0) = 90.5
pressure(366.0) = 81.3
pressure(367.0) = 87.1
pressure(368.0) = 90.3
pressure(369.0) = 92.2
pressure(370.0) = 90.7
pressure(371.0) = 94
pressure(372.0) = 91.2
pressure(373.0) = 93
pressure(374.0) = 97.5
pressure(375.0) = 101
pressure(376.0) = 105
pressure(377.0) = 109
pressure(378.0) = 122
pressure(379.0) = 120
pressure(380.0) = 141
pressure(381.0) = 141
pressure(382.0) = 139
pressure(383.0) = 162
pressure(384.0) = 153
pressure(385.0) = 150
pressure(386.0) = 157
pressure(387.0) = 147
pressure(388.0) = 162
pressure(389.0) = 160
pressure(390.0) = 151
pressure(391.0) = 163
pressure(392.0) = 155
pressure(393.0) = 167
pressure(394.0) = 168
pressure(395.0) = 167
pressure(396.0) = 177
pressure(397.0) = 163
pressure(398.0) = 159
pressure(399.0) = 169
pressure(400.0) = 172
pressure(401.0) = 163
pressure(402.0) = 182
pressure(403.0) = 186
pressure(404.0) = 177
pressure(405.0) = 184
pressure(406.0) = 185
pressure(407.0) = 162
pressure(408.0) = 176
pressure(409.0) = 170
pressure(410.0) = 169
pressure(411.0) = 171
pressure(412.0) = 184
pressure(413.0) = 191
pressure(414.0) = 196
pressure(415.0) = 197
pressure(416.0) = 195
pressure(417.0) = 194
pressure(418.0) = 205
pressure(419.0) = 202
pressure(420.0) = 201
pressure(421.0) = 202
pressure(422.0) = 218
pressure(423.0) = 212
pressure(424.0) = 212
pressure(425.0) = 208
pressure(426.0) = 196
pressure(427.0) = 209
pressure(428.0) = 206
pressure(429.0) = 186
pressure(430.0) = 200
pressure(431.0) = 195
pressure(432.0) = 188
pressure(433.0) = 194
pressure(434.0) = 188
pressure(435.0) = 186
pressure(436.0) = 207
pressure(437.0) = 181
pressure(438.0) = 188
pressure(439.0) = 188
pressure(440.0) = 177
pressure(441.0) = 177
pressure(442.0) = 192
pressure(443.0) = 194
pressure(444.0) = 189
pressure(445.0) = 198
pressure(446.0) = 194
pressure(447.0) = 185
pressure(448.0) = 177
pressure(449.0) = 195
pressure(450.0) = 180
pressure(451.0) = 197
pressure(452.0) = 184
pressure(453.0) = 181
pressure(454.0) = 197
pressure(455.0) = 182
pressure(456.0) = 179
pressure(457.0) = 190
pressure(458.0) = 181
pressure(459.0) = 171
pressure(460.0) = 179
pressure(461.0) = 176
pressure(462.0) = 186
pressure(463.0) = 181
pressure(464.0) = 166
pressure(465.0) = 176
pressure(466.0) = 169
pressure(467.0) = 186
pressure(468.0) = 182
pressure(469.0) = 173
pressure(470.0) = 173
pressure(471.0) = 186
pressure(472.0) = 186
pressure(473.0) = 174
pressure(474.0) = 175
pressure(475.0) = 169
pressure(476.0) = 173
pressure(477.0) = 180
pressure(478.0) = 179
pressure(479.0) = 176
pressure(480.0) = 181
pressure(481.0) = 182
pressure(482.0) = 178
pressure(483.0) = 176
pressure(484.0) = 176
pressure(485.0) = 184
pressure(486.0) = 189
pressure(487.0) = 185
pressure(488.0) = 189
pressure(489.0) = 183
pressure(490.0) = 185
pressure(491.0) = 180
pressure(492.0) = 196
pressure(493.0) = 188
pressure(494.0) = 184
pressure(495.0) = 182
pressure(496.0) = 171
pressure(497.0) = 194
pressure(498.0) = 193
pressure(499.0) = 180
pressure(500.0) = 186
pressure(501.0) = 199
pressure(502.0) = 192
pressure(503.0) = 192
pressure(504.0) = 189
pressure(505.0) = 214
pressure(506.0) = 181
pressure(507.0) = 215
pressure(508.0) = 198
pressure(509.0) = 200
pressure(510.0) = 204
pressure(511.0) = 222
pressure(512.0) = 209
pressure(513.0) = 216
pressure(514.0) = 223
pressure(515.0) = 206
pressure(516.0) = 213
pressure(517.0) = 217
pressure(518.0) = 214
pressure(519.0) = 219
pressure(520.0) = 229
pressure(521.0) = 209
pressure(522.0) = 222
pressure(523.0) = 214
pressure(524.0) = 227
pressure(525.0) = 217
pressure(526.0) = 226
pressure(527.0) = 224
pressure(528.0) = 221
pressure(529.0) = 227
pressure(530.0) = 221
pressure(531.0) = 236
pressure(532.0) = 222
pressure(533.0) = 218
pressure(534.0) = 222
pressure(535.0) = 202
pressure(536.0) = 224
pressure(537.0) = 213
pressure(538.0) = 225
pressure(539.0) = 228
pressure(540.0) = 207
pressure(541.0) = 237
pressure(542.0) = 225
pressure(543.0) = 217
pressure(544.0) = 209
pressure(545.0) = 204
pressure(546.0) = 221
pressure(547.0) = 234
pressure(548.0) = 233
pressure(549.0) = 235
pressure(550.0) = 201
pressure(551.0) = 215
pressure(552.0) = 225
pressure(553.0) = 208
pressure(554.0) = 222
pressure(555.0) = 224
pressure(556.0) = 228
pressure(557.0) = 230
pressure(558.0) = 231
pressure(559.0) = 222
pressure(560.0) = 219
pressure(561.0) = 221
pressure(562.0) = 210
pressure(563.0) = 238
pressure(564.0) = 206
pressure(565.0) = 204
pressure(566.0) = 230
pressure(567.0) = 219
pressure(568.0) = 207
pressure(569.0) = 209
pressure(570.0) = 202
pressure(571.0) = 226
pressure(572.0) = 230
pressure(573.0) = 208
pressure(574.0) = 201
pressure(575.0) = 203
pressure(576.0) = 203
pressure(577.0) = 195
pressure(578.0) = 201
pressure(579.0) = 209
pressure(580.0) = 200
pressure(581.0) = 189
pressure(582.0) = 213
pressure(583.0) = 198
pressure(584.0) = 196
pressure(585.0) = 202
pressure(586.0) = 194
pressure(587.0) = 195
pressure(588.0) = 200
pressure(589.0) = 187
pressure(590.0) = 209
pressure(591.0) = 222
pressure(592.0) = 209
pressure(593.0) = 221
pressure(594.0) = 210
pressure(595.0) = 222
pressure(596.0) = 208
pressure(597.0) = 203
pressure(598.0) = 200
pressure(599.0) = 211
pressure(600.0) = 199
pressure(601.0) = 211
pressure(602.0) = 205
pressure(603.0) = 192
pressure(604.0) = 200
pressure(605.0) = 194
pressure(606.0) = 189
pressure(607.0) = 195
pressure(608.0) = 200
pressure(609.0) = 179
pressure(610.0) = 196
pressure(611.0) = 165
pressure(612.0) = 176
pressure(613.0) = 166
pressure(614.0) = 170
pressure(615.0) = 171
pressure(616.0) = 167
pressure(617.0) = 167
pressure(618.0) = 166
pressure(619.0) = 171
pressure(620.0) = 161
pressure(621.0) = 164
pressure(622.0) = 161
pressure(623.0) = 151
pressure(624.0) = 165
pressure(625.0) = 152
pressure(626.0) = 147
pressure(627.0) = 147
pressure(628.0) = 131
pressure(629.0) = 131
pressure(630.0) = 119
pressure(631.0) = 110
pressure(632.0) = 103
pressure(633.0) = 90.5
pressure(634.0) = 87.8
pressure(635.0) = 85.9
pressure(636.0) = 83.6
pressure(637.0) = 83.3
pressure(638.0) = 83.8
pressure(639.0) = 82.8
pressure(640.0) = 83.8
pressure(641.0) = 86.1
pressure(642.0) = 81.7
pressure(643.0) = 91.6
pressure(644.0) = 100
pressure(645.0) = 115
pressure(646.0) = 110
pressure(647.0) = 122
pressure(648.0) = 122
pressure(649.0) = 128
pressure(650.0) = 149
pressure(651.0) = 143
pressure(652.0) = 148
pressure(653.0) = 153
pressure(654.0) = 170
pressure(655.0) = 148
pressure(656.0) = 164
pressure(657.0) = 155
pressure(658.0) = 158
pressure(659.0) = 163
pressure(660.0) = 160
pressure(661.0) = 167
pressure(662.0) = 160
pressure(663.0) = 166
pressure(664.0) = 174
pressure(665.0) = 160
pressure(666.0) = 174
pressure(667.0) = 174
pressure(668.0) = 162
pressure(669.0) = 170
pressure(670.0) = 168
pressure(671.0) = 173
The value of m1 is 1.2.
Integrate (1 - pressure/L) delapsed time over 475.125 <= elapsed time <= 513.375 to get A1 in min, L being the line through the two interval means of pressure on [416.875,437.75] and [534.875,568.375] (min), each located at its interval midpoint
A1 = 3.89 min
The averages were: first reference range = 199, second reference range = 220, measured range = 189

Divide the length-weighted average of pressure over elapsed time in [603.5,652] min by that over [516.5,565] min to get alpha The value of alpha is 0.63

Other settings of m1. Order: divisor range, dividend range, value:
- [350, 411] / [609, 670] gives 1.01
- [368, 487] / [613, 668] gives 0.79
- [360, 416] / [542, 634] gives 1.35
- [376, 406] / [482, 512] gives 1.21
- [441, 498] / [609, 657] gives 0.74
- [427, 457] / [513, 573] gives 1.16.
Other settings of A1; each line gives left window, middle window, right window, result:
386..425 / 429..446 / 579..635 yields -1.0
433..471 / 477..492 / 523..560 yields 1.2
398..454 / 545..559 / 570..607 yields -1.5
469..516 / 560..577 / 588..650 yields -4.5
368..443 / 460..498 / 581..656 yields -3.6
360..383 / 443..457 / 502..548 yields -2.3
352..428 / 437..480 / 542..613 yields -2.4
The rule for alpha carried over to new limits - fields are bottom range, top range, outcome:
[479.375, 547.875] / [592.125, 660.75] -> 0.74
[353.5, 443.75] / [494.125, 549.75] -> 1.34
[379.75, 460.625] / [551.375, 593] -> 1.16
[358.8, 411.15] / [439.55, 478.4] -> 1.32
